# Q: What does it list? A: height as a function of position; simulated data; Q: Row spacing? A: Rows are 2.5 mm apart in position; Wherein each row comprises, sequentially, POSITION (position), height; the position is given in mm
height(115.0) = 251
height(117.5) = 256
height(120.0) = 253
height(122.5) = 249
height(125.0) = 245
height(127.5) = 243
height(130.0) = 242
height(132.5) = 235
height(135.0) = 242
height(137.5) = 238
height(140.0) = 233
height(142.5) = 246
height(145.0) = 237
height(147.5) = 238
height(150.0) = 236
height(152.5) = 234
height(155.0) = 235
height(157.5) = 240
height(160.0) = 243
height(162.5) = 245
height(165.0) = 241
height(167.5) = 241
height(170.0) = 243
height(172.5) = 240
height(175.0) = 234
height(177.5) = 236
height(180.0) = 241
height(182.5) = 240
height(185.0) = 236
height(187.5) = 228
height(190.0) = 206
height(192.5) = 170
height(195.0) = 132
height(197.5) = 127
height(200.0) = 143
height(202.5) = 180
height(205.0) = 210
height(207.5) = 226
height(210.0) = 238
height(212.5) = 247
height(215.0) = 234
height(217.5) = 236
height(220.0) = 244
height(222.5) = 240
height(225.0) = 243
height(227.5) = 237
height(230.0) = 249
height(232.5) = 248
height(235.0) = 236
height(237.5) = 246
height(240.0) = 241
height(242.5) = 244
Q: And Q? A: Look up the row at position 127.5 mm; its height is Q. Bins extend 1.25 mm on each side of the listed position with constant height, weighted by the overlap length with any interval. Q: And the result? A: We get 243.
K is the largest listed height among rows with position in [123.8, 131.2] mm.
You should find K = 245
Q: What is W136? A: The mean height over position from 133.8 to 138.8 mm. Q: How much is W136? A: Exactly 240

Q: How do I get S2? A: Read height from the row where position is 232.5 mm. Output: 248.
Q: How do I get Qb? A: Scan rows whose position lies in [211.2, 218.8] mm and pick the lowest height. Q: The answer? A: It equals 234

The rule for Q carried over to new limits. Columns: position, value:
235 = 236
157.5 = 240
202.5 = 180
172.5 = 240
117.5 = 256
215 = 234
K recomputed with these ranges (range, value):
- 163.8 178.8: 243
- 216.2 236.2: 249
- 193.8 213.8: 247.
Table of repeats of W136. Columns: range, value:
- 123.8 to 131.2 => 243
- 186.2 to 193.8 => 201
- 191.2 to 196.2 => 152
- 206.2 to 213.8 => 237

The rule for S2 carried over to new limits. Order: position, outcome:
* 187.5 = 228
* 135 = 242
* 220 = 244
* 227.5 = 237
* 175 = 234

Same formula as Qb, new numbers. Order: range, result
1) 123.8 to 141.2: 233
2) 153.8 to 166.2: 235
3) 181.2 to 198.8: 127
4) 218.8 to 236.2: 236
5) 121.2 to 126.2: 245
